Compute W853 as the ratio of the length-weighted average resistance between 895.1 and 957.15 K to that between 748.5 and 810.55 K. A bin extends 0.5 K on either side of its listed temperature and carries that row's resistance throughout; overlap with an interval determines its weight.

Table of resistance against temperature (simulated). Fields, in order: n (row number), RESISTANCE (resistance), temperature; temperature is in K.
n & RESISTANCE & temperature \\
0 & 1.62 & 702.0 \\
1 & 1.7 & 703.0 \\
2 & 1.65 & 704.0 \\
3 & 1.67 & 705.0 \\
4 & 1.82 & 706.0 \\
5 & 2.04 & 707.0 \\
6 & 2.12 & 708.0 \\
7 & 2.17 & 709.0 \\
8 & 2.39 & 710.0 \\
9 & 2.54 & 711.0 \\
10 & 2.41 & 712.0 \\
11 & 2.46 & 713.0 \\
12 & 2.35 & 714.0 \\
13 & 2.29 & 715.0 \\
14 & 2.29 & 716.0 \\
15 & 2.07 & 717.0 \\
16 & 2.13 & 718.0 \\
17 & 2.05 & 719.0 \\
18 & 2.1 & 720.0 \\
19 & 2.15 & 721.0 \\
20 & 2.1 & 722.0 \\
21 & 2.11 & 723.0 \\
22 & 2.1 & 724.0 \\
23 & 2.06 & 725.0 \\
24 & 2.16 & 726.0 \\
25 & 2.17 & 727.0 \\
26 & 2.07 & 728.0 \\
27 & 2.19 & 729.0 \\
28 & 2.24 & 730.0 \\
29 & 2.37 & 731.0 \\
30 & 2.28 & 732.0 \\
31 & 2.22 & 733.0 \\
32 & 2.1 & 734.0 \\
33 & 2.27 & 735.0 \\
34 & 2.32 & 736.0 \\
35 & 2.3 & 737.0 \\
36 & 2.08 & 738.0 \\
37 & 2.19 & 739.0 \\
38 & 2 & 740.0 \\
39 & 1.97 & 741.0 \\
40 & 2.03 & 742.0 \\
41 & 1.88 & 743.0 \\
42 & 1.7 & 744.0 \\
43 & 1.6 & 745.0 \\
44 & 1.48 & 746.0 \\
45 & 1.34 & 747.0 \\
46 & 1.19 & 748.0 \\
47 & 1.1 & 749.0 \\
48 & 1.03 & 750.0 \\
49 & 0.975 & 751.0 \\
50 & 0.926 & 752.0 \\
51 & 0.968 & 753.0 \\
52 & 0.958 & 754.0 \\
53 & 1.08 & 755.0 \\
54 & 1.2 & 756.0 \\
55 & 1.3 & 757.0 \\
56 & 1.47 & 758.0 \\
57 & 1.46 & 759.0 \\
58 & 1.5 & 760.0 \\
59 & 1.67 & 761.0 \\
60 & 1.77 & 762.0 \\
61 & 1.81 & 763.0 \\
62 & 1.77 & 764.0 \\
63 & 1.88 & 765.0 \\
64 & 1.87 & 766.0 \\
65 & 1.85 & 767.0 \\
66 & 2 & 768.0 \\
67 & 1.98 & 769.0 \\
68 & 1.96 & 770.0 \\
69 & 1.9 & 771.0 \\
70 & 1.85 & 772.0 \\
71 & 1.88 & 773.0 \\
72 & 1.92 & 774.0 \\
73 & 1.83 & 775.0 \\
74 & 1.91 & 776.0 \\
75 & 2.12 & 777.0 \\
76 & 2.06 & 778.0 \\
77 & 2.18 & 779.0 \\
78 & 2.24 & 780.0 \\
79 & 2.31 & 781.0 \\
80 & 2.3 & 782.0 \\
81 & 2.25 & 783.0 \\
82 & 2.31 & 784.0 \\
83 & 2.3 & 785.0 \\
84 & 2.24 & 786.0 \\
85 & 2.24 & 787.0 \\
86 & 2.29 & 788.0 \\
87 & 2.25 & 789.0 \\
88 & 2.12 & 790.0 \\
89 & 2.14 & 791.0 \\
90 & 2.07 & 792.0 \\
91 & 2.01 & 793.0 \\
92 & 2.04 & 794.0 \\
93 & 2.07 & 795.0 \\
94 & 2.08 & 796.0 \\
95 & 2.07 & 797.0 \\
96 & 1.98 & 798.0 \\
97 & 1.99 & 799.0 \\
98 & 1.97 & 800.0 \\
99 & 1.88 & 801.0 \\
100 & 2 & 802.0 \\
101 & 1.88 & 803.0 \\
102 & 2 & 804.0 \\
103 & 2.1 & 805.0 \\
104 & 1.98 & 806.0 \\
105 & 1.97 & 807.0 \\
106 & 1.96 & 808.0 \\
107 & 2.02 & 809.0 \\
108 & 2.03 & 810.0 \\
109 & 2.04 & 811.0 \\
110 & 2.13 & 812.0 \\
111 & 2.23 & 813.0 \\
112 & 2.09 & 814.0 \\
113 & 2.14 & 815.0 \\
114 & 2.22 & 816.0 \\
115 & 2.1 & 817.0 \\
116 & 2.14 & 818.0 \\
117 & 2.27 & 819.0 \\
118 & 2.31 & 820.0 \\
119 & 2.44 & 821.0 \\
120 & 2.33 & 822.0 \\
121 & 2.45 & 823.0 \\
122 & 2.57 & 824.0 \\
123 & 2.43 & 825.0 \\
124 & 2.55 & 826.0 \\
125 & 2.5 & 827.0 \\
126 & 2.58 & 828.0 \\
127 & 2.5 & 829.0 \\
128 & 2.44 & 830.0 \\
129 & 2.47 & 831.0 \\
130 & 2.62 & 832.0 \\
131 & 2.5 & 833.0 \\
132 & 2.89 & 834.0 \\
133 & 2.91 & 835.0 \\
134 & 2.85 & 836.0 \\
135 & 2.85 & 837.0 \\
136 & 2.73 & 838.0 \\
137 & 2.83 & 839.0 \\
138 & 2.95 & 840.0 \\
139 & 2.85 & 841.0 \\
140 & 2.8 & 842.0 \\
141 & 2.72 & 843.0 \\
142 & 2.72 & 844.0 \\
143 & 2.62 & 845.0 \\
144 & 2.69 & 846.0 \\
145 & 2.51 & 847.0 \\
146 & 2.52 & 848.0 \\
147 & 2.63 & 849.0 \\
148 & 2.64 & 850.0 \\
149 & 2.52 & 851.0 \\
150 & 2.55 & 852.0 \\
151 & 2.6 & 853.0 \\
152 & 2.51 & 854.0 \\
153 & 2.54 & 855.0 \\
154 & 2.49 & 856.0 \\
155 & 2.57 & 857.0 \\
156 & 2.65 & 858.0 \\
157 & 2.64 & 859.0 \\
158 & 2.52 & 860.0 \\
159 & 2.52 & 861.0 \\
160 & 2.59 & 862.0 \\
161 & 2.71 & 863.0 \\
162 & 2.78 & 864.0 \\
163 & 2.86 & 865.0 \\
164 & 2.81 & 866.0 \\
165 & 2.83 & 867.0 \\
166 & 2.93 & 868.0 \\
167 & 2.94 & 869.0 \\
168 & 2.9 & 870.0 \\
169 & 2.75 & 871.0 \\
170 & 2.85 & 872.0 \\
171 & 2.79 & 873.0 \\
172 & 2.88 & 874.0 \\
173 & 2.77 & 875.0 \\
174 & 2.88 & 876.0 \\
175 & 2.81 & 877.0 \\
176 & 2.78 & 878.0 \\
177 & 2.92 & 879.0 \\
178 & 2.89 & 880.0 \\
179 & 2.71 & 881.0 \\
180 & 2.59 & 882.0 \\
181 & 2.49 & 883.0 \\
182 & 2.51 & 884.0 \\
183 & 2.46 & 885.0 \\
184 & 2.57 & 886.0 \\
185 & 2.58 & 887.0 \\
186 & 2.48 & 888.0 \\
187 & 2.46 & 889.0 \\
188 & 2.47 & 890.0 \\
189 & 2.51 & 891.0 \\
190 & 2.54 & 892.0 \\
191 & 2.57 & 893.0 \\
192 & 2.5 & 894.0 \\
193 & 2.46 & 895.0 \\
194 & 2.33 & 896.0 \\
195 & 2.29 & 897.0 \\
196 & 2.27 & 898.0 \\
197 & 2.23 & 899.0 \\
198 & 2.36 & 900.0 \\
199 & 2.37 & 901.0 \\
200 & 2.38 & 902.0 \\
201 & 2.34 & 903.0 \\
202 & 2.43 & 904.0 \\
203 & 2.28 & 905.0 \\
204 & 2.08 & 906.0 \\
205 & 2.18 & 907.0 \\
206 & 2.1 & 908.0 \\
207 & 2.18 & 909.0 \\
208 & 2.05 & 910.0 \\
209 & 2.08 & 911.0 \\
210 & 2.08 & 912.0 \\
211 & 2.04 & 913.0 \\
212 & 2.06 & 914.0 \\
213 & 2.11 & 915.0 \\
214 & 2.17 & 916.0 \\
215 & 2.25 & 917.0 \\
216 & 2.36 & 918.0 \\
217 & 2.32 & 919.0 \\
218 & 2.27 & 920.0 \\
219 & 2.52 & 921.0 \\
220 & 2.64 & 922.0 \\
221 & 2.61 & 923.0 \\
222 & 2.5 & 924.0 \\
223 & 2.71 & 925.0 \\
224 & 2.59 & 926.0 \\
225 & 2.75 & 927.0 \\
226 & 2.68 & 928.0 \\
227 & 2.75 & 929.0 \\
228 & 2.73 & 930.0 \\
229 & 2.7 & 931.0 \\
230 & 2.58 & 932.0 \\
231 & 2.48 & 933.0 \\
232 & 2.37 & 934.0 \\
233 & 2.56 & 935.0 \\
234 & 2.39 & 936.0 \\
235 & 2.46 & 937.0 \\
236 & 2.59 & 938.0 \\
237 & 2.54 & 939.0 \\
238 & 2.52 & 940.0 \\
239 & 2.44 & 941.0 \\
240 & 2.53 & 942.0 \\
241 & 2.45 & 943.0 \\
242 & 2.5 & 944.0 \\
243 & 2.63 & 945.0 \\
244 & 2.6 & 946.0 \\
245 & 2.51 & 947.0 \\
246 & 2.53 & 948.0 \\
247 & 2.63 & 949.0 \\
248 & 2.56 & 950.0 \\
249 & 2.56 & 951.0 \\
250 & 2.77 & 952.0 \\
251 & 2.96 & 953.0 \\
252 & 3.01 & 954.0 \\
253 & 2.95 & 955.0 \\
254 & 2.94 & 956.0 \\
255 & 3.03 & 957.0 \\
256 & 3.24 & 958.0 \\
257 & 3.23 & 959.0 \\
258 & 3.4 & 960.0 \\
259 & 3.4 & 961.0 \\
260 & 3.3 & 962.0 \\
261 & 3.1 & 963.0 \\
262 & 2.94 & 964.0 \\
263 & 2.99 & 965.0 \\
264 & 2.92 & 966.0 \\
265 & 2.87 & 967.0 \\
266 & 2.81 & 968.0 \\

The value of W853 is 1.32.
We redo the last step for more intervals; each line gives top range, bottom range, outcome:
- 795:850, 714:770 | 1.30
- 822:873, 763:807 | 1.30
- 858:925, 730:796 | 1.35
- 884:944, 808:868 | 0.95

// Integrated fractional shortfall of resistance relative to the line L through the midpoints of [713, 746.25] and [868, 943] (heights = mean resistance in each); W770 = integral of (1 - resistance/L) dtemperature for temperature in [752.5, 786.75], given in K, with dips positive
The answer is 5.8 K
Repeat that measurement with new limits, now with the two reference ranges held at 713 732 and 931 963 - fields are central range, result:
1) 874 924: 3.7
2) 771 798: 2.5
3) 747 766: 7.7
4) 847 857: -0.2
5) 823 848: -2.1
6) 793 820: 3.7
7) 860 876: -1.6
